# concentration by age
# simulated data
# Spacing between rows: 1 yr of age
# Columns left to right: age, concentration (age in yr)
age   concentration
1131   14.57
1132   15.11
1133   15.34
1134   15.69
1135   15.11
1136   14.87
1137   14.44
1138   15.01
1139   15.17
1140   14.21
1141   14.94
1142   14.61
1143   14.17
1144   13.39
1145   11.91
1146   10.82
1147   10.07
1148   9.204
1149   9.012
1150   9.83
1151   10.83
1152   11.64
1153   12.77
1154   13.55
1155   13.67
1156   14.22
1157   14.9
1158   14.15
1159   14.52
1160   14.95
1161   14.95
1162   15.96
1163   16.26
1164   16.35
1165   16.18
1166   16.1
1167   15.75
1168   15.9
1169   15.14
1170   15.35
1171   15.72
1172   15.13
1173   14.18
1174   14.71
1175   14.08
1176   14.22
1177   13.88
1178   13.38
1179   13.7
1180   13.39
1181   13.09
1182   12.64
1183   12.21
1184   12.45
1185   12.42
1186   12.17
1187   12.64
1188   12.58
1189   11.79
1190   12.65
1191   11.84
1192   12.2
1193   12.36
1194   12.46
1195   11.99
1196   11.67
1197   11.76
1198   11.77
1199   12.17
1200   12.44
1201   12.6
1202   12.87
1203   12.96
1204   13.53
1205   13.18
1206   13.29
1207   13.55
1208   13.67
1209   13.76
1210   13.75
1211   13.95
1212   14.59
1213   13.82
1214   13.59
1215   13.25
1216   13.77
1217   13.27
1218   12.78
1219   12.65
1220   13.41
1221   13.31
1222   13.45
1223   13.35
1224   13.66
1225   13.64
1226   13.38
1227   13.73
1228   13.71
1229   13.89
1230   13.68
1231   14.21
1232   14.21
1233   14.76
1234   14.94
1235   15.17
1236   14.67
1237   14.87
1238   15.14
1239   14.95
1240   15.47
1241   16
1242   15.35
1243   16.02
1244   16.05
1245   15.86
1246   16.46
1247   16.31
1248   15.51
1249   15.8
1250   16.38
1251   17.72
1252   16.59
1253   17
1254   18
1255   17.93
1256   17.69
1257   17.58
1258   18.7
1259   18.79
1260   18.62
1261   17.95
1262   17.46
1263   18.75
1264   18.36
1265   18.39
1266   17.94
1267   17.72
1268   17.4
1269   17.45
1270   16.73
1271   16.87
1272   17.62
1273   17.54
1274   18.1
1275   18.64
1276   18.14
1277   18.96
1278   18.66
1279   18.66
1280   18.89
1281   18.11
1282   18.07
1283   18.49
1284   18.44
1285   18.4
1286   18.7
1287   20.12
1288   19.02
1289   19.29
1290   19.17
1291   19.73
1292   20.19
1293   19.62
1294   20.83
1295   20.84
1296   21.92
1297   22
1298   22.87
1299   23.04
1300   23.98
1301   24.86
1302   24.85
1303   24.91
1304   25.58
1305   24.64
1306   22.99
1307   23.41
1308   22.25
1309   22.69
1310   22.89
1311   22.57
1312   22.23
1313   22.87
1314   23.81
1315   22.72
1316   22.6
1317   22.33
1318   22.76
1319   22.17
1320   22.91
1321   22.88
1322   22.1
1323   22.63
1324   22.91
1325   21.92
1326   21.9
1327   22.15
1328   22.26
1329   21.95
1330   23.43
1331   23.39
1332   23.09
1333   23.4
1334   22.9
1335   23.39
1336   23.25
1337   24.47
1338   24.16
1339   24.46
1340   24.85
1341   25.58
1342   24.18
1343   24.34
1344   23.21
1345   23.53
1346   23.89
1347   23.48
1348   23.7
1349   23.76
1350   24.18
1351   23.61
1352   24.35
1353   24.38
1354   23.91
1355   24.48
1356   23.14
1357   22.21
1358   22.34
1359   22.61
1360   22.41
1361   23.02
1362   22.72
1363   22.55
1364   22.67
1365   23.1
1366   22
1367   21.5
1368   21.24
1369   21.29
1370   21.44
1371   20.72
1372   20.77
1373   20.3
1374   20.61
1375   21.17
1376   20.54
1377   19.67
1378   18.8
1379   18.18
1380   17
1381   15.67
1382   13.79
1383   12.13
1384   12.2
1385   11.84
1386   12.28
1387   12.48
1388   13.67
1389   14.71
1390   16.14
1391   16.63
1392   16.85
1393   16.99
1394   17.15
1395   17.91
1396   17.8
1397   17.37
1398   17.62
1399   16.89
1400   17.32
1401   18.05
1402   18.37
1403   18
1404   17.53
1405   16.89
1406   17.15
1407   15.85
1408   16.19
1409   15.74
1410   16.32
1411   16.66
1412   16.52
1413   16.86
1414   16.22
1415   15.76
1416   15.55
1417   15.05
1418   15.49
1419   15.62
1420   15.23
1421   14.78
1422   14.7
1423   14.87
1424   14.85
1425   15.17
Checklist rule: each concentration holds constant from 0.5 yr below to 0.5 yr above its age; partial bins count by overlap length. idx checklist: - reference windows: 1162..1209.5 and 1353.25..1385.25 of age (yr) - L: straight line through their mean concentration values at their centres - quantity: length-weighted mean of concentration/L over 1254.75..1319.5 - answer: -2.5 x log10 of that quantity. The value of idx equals -0.17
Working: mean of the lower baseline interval 13.5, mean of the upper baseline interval 20.3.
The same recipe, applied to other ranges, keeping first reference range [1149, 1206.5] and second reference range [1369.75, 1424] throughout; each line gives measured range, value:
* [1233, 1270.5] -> -0.156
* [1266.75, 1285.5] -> -0.210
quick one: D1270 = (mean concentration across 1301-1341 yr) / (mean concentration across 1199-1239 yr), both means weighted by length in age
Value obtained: 1.69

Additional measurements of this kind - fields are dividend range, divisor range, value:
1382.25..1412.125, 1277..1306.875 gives 0.77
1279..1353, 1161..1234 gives 1.65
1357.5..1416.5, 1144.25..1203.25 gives 1.36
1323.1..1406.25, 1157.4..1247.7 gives 1.47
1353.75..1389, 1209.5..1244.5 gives 1.37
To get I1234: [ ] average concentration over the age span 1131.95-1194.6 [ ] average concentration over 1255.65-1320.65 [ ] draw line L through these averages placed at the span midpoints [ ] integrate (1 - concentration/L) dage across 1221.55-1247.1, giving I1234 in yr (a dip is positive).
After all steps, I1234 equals 4.0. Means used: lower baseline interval 13.7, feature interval 14.7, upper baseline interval 20.3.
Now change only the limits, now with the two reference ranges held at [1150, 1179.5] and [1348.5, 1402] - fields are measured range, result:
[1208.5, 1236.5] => 3.57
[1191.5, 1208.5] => 2.98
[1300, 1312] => -4.05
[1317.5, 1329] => -2.69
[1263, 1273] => -0.47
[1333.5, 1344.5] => -3.30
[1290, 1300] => -2.15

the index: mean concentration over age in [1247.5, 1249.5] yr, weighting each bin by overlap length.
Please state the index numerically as 15.7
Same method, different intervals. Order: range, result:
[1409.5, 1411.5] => 16.5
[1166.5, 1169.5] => 15.6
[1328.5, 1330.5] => 22.7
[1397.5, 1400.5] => 17.3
